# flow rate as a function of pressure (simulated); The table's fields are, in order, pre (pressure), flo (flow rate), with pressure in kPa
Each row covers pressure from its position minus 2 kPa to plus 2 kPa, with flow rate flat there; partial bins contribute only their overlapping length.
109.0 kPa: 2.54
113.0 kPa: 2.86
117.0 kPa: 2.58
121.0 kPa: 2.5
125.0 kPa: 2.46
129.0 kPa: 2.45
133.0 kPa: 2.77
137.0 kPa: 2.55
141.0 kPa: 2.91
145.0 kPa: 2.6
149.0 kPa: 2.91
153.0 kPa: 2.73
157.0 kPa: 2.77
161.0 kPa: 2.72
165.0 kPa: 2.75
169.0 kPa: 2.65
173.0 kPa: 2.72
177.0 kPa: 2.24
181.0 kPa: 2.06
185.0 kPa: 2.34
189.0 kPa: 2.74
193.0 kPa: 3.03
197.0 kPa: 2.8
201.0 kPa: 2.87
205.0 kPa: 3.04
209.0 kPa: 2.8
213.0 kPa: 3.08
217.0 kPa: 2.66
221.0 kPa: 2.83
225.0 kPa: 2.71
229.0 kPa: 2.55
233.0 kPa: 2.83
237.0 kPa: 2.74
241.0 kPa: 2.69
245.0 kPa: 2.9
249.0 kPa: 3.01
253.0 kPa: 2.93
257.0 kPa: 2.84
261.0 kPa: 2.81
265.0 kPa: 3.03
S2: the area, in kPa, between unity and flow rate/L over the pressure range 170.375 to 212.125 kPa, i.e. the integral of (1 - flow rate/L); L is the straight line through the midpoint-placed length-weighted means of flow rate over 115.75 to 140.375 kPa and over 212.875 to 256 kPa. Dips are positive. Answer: 0.5 kPa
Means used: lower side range 2.57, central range 2.68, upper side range 2.8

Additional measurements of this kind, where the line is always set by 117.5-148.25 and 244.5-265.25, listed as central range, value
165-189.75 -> 2.3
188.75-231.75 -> -0.4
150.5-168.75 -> -0.4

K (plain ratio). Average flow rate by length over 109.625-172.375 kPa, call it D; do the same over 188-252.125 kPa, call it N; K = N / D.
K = 1.06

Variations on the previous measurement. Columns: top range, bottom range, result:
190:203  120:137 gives 1.13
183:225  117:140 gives 1.10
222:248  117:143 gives 1.06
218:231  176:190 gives 1.16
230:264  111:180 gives 1.07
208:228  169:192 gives 1.14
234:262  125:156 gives 1.06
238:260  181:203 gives 1.06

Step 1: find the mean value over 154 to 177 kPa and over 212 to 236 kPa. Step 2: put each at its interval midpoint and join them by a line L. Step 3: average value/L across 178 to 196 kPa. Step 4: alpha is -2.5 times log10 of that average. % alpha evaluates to 0.07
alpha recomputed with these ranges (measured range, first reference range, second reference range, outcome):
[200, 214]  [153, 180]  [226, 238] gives -0.10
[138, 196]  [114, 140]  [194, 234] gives 0.01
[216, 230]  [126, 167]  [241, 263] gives 0.05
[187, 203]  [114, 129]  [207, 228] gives -0.05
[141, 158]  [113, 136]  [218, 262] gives -0.06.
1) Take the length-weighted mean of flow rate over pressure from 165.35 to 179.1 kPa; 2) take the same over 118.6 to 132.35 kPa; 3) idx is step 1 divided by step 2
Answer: 1.02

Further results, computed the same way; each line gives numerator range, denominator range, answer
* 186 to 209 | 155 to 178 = 1.08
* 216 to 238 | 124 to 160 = 1.01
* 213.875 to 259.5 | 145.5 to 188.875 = 1.08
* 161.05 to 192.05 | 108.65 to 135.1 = 0.97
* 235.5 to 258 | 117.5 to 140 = 1.11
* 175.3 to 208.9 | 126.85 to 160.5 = 0.98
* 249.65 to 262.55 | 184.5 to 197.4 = 1.04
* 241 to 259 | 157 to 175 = 1.07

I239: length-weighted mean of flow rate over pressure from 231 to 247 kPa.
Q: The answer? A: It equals 2.79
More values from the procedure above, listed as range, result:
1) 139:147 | 2.75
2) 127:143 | 2.67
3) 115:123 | 2.54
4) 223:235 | 2.7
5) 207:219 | 2.85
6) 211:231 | 2.77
